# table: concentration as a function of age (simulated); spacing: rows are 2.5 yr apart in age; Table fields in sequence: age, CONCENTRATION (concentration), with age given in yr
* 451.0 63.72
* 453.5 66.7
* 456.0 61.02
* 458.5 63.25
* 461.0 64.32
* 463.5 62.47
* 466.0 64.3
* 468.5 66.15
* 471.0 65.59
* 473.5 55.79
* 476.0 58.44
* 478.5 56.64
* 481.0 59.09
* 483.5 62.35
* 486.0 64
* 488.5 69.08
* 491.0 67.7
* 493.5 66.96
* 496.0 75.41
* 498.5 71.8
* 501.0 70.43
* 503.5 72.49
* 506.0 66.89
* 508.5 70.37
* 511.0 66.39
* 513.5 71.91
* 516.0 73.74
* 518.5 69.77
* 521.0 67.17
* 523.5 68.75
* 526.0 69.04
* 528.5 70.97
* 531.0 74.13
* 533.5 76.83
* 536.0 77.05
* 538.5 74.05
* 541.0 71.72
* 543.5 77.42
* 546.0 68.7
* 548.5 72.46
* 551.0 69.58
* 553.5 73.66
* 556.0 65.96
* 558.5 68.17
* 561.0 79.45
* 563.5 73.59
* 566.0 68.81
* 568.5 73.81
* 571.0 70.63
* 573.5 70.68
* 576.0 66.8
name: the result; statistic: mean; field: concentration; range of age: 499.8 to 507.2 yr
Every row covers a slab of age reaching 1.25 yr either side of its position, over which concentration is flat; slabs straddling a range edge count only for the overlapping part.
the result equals 70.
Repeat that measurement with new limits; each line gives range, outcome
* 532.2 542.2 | 74.9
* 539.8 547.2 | 72.6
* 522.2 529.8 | 69.6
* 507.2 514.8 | 69.6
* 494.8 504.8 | 72.5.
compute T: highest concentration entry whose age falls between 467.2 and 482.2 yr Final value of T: 66.15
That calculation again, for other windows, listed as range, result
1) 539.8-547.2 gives 77.42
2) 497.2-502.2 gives 71.8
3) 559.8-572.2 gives 79.45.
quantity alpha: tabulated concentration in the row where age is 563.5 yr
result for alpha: 73.59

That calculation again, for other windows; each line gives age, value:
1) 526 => 69.04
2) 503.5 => 72.49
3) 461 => 64.32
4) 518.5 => 69.77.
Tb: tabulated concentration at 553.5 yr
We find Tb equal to 73.66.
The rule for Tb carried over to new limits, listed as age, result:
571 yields 70.63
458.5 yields 63.25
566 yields 68.81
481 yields 59.09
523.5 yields 68.75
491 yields 67.7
